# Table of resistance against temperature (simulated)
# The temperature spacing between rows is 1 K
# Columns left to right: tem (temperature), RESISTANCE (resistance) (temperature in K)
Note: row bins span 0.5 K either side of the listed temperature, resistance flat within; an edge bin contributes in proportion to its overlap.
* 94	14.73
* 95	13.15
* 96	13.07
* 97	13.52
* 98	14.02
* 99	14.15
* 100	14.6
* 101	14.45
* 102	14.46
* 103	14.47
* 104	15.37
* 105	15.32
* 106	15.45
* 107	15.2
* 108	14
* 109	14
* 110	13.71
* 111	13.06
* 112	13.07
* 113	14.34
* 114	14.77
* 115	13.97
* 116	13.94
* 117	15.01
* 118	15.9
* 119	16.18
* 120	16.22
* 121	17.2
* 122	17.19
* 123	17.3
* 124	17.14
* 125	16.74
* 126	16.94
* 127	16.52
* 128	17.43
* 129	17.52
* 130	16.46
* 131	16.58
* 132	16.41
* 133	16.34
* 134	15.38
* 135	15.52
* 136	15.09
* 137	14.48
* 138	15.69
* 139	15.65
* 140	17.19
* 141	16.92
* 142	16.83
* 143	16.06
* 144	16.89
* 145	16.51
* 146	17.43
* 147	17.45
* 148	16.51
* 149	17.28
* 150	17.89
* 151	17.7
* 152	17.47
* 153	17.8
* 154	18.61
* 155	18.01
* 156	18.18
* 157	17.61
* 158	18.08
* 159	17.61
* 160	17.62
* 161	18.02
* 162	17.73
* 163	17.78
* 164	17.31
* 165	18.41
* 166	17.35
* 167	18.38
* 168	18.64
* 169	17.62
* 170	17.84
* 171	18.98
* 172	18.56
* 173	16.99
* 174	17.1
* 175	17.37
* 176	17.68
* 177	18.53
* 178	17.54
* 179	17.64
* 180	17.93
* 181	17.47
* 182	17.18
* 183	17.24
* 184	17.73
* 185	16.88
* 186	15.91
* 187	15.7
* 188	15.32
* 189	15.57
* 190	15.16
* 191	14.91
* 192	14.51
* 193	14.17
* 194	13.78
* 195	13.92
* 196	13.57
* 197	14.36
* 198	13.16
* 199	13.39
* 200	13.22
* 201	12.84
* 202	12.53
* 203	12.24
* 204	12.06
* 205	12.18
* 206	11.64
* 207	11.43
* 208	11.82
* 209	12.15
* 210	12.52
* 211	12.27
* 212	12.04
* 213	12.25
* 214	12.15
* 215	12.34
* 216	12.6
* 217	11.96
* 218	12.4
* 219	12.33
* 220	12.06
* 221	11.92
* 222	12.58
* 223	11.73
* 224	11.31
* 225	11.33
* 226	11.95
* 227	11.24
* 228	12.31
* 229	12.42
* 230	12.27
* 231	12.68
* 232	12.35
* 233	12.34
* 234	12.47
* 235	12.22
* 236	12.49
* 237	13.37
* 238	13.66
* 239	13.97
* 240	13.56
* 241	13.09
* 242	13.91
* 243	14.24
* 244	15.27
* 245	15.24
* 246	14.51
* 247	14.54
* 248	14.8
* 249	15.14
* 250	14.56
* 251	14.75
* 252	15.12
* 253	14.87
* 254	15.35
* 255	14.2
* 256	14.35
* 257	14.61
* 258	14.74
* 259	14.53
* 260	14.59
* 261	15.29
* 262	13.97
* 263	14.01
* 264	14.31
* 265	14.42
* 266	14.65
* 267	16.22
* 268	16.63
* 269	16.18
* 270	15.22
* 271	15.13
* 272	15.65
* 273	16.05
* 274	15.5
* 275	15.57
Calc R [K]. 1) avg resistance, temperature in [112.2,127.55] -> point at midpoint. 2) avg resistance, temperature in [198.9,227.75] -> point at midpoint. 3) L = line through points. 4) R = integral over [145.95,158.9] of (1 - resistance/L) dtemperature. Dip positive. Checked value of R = -2.8 K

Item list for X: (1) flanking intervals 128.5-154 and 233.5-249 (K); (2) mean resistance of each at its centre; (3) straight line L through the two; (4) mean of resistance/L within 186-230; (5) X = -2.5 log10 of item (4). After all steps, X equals 0.154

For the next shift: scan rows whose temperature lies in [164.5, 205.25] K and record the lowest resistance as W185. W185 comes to 12.06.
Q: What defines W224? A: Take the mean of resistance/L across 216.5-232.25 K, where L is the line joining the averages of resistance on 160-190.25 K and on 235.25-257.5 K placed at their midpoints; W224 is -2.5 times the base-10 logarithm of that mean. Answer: 0.26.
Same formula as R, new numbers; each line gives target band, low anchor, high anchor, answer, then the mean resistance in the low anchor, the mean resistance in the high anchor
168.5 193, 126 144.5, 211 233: -4.9 K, 16.3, 12.1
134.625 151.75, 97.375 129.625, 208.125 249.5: -2.2 K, 15.3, 12.8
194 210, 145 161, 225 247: 2.4 K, 17.7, 13.1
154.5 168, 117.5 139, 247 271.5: -1.6 K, 16.4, 14.9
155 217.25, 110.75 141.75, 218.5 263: -3.2 K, 15.9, 13.5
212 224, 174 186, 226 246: 1.9 K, 17.5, 13.1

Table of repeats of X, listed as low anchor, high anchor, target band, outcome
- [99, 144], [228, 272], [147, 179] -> -0.175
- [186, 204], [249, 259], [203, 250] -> 0.134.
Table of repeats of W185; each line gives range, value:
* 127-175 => 14.48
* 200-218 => 11.43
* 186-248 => 11.24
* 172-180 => 16.99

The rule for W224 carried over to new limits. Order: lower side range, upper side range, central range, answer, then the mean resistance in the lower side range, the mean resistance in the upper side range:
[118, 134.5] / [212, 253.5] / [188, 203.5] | 0.04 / 16.7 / 13.1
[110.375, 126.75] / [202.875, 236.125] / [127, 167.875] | -0.17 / 15.6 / 12.1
